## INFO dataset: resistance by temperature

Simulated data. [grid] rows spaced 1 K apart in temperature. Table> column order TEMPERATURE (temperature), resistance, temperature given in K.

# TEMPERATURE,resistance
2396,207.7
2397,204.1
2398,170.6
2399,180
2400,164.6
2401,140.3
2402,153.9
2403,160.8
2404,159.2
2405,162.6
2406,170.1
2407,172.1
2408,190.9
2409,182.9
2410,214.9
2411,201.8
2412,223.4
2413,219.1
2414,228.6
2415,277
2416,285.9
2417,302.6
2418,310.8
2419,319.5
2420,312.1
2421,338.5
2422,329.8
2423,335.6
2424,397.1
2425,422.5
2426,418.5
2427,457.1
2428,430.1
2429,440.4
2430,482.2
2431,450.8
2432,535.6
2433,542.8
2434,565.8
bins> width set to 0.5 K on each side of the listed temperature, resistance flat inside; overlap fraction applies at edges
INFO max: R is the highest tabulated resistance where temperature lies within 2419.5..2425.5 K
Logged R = 422.5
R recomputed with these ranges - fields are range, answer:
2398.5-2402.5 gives 180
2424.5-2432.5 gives 535.6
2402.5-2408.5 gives 190.9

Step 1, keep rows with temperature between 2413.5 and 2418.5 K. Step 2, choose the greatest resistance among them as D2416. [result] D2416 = 310.8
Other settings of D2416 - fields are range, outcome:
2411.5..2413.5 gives 223.4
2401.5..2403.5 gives 160.8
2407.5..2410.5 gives 214.9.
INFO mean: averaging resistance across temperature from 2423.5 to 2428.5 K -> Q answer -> 425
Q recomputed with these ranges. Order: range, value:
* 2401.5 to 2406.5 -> 161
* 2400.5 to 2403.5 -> 152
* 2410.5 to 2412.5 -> 213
